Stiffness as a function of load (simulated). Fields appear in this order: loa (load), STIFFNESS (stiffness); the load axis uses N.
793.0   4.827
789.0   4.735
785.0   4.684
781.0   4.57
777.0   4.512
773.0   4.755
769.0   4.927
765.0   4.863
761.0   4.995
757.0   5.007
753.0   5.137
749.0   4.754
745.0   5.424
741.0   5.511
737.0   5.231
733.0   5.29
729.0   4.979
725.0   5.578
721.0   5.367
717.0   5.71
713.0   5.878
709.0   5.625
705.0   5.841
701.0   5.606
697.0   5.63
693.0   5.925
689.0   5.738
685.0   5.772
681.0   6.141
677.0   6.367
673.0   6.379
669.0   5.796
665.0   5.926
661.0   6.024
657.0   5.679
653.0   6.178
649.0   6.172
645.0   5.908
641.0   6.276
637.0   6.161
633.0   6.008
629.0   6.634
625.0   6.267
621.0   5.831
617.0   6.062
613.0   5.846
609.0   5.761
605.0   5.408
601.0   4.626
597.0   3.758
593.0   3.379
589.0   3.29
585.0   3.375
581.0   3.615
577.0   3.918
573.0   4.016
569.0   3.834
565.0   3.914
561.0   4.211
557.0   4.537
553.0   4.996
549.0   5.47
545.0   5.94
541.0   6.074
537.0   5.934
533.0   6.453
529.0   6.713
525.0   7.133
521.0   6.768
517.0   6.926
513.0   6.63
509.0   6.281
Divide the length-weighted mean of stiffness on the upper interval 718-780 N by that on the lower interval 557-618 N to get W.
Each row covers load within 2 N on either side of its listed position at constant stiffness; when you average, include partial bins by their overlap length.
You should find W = 1.2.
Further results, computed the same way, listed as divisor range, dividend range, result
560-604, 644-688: 1.57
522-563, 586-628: 0.87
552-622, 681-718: 1.30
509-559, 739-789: 0.80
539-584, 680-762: 1.20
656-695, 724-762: 0.87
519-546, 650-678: 0.94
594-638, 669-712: 1.05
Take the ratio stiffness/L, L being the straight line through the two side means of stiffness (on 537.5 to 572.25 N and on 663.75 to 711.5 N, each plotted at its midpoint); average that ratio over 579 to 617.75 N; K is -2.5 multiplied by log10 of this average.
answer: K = 0.17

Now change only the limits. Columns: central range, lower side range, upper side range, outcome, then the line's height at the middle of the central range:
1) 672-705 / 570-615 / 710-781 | -0.223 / 4.83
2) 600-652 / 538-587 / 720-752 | -0.235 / 4.79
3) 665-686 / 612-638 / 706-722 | -0.040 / 5.87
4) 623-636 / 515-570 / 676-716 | -0.095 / 5.76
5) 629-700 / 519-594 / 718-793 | -0.204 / 4.99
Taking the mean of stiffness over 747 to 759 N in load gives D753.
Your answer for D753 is 4.97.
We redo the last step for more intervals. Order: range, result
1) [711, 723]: 5.65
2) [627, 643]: 6.27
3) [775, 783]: 4.54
